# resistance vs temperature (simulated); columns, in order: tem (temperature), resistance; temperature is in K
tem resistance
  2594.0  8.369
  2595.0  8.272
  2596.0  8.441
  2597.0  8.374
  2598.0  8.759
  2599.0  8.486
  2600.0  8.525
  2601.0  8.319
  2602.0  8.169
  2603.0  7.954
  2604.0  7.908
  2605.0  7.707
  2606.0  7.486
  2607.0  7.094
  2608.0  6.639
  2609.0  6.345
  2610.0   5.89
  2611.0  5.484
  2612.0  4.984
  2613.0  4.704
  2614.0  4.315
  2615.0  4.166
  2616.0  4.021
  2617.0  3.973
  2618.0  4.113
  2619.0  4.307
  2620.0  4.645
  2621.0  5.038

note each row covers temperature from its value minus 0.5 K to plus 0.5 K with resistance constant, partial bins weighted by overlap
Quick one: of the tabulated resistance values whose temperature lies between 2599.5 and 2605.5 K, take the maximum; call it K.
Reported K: 8.525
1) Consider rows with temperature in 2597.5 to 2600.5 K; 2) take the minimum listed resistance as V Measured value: 8.486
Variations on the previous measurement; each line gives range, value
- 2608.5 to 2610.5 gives 5.89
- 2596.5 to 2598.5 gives 8.374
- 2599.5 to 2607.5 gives 7.094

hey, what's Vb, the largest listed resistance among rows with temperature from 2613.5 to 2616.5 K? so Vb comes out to 4.315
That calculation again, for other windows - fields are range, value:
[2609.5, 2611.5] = 5.89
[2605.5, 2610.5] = 7.486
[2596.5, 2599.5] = 8.759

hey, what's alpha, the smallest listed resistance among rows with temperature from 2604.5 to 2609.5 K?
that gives 6.345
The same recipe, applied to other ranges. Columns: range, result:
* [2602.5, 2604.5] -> 7.908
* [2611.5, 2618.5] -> 3.973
